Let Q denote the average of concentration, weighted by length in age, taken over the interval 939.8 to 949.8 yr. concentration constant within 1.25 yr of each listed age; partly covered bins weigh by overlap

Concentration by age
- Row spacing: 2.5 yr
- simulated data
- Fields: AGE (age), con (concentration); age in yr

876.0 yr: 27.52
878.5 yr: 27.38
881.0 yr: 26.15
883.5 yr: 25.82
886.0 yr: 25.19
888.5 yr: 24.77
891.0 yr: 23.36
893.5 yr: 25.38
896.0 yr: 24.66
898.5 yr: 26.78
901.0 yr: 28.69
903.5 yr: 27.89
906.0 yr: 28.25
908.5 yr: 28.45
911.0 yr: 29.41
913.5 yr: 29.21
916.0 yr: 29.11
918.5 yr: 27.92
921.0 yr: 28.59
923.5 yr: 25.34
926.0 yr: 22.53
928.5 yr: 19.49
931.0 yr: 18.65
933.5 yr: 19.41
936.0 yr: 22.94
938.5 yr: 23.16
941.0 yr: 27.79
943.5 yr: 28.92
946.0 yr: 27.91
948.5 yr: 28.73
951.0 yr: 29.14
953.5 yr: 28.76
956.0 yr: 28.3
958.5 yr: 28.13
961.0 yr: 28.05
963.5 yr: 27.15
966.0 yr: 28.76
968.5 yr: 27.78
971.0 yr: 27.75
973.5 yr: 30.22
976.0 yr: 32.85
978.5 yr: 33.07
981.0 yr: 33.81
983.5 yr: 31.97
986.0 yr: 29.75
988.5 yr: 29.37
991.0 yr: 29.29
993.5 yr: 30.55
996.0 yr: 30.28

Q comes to 28.3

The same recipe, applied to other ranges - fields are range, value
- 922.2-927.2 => 24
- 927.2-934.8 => 19.2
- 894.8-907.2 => 27.3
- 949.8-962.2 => 28.5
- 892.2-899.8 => 25.6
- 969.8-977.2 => 30.3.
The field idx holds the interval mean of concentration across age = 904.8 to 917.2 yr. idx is 28.9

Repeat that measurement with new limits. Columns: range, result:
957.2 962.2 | 28.1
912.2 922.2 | 28.7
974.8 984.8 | 32.9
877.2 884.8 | 26.4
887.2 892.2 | 24.1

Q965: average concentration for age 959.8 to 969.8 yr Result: 27.9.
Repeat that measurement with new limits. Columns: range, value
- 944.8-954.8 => 28.6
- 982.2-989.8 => 30.4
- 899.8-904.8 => 28.3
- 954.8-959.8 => 28.2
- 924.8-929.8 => 21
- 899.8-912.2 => 28.5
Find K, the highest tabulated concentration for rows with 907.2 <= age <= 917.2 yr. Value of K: 29.41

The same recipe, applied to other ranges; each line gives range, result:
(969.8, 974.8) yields 30.22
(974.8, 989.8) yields 33.81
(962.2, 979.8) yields 33.07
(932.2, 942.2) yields 27.79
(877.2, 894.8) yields 27.38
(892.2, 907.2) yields 28.69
